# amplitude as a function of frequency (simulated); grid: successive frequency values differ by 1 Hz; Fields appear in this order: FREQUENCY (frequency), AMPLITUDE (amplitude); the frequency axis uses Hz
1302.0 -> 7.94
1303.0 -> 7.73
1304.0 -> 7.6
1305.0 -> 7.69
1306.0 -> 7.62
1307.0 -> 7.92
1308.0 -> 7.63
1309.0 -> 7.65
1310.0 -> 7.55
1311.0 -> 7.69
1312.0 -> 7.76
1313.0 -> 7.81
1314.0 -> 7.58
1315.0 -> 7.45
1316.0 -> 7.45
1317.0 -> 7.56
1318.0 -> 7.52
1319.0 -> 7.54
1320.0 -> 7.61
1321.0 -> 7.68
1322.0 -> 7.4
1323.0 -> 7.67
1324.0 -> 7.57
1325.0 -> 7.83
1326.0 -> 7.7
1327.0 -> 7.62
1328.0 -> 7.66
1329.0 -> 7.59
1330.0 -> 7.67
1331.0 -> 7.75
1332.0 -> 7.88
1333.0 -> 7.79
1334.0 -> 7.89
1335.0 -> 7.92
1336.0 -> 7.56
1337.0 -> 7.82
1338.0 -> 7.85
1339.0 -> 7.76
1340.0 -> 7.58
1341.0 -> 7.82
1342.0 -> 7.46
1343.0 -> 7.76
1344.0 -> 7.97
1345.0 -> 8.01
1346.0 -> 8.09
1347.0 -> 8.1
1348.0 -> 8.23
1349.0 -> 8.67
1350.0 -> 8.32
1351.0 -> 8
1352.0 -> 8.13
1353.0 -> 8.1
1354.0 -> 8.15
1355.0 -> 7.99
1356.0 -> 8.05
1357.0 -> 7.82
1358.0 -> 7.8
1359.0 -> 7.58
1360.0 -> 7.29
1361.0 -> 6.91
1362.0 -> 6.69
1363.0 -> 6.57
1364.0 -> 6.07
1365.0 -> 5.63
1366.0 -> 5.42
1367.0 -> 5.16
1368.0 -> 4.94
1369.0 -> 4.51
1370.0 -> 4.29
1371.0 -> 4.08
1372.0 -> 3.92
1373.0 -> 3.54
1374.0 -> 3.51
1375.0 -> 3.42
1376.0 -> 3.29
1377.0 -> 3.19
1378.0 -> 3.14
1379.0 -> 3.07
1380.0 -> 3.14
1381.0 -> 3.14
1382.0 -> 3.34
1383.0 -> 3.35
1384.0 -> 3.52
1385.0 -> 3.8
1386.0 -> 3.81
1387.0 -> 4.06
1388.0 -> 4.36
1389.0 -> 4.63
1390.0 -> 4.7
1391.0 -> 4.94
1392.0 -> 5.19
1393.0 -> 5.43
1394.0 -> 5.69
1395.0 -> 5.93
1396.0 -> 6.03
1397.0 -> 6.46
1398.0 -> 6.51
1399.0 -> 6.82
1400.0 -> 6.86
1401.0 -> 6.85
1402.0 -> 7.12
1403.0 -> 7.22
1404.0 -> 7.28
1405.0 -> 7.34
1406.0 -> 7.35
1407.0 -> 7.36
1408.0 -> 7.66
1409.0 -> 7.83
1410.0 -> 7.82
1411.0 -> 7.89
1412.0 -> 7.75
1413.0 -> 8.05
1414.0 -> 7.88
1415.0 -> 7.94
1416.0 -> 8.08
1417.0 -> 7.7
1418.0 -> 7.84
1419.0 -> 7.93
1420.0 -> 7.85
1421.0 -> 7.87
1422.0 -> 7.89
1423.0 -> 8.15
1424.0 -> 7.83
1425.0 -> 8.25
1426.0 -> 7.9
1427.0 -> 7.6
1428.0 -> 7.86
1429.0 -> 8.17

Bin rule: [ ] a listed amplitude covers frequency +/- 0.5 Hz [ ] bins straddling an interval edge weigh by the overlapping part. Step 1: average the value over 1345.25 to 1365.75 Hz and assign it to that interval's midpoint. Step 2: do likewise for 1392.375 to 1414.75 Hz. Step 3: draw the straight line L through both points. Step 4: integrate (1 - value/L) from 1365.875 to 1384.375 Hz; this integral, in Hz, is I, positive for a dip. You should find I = 9.1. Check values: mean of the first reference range 7.59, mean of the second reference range 7.05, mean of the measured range 3.76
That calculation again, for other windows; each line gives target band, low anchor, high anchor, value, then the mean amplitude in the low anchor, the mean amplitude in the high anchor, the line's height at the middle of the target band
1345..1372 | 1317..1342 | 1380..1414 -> 0.2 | 7.69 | 5.93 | 6.93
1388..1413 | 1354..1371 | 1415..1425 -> 2.8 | 6.4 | 7.92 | 7.41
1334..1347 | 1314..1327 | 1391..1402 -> -1.1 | 7.58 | 6.16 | 7.21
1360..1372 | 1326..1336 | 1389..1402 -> 2.3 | 7.74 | 5.94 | 6.77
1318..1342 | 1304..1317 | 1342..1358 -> 0.5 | 7.64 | 8.06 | 7.85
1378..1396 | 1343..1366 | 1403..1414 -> 7.9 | 7.6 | 7.63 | 7.61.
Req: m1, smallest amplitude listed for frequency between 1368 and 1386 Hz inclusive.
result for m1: 3.07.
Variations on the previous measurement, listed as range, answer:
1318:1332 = 7.4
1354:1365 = 5.63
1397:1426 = 6.46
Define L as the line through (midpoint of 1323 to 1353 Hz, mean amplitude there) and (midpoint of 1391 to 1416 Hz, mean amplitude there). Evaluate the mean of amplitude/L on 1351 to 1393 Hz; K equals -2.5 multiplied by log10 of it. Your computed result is 0.40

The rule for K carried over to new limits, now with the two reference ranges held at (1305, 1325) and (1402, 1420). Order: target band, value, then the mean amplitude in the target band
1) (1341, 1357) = -0.056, 8.05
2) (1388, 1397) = 0.397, 5.33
